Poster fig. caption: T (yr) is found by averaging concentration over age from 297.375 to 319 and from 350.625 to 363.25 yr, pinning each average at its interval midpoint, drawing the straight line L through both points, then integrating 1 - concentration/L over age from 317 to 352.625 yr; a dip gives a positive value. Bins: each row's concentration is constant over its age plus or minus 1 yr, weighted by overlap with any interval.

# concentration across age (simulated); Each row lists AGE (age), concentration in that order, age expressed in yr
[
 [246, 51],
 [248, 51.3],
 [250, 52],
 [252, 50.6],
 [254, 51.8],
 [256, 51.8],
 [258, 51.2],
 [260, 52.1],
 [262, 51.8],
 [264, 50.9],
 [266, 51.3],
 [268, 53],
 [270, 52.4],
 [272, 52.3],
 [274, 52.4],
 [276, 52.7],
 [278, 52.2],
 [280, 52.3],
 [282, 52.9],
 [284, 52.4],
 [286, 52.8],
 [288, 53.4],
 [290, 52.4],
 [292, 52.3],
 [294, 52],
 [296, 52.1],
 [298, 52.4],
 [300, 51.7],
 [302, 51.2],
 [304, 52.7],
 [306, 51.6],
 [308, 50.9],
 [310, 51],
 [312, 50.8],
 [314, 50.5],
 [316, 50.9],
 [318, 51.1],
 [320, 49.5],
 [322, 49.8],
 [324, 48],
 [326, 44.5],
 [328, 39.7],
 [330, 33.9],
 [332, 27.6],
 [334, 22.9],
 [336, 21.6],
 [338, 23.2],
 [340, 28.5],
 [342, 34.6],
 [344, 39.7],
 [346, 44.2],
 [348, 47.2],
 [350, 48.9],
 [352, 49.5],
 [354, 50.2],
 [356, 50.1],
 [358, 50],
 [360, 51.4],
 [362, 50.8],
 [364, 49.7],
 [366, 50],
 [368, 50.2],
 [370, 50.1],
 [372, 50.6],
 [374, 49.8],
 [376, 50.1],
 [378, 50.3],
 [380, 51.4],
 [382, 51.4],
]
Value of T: 8.2 yr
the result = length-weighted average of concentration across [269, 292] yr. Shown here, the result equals 52.6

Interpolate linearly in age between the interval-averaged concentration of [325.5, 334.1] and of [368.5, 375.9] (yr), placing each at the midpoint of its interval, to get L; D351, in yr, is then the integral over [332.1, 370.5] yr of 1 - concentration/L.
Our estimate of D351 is 0.5 yr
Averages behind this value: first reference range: 34.2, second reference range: 50.2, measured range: 42.3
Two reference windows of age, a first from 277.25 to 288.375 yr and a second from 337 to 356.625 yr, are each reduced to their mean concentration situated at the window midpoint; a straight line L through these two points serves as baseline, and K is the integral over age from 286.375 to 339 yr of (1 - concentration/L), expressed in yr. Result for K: 2.20 yr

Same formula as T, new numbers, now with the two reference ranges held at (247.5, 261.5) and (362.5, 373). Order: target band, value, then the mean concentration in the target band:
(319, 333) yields 2.4 yr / 41.9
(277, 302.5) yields -0.6 yr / 52.3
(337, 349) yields 3.4 yr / 36.2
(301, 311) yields -0.1 yr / 51.5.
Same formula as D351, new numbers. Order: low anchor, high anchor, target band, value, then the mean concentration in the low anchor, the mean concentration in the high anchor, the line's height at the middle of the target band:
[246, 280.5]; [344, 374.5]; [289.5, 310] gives -0.4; 51.9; 49.2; 50.8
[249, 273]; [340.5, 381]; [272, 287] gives -0.4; 51.8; 48.2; 51.1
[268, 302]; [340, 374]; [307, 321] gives -0.1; 52.4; 47.4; 50.4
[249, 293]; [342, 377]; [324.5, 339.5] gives 5.6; 52.1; 48.6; 49.7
